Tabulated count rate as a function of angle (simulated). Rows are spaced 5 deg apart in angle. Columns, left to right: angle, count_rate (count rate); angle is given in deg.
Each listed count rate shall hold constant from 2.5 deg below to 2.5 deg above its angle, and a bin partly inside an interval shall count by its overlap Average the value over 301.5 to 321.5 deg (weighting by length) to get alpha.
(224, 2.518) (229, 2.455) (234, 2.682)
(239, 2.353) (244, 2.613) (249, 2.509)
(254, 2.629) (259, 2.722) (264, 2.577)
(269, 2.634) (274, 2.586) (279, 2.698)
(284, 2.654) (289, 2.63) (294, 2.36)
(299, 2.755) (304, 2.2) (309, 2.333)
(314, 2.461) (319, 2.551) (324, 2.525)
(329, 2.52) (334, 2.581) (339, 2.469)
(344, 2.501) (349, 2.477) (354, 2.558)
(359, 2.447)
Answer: 2.39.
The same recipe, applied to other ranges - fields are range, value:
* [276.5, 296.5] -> 2.59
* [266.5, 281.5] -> 2.64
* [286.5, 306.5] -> 2.49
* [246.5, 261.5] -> 2.62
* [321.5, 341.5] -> 2.52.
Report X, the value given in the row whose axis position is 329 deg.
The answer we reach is 2.52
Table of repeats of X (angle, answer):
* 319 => 2.551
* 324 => 2.525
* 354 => 2.558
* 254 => 2.629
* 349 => 2.477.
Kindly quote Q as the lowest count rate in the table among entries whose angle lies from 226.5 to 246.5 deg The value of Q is 2.353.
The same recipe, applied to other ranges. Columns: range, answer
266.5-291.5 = 2.586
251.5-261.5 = 2.629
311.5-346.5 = 2.461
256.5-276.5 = 2.577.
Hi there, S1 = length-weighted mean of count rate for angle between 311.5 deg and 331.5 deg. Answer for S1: 2.51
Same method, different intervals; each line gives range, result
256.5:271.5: 2.64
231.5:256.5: 2.56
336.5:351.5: 2.48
